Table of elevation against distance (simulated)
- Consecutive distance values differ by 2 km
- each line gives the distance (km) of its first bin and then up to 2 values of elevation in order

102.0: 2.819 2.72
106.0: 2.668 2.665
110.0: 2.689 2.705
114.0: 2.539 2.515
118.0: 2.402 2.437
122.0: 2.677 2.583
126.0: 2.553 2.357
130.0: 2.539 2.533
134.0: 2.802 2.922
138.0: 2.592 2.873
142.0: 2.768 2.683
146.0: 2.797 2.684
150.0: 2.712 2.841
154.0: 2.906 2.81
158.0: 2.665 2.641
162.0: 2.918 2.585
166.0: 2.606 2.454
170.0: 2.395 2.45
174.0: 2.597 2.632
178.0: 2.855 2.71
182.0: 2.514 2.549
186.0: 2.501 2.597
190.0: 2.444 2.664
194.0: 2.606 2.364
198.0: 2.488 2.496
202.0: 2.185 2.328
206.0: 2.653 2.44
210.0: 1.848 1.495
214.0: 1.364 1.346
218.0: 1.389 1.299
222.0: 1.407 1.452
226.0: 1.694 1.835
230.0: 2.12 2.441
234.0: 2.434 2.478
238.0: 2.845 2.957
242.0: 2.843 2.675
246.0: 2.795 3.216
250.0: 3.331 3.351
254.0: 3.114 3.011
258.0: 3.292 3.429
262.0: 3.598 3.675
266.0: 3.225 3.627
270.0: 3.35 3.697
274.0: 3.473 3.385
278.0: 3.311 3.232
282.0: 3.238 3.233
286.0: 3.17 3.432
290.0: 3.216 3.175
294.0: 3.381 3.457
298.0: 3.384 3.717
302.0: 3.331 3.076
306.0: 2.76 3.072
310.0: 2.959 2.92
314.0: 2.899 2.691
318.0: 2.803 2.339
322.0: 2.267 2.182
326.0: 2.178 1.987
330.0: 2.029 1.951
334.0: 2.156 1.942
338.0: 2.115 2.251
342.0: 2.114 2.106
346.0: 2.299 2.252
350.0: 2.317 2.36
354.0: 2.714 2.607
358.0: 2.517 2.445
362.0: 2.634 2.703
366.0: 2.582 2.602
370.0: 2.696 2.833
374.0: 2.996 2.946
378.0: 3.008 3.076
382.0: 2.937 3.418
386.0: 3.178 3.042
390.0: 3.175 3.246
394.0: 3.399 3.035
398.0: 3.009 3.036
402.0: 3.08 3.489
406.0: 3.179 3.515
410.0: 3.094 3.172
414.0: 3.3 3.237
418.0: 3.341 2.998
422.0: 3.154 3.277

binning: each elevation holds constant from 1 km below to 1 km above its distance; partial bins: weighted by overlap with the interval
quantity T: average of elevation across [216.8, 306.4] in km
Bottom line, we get 2.94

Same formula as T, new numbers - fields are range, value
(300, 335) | 2.6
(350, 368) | 2.56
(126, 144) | 2.67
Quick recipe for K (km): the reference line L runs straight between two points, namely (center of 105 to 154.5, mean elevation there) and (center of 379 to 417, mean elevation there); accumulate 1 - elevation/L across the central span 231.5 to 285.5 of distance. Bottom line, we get -4.6 km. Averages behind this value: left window 2.66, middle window 3.16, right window 3.19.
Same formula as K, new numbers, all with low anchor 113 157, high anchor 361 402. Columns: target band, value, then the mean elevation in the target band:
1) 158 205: 2.9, 2.55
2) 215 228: 6.1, 1.46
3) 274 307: -4.9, 3.29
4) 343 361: 3.3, 2.4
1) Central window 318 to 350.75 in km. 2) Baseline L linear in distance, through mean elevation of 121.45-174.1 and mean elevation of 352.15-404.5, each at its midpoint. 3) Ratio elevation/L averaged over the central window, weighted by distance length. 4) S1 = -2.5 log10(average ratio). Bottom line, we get 0.303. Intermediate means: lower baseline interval 2.67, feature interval 2.17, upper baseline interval 2.92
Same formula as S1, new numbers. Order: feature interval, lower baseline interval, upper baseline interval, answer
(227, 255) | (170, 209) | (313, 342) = -0.13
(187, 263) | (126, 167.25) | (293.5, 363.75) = 0.09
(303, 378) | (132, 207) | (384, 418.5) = 0.22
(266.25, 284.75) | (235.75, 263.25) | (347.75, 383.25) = -0.13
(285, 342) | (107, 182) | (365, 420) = 0.08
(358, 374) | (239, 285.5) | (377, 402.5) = 0.19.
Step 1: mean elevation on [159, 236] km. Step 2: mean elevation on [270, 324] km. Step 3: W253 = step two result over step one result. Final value 1.38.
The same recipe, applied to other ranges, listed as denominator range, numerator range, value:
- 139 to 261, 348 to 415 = 1.17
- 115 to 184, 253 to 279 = 1.28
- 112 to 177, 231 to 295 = 1.20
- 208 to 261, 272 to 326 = 1.30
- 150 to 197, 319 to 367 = 0.87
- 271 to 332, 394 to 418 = 1.08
